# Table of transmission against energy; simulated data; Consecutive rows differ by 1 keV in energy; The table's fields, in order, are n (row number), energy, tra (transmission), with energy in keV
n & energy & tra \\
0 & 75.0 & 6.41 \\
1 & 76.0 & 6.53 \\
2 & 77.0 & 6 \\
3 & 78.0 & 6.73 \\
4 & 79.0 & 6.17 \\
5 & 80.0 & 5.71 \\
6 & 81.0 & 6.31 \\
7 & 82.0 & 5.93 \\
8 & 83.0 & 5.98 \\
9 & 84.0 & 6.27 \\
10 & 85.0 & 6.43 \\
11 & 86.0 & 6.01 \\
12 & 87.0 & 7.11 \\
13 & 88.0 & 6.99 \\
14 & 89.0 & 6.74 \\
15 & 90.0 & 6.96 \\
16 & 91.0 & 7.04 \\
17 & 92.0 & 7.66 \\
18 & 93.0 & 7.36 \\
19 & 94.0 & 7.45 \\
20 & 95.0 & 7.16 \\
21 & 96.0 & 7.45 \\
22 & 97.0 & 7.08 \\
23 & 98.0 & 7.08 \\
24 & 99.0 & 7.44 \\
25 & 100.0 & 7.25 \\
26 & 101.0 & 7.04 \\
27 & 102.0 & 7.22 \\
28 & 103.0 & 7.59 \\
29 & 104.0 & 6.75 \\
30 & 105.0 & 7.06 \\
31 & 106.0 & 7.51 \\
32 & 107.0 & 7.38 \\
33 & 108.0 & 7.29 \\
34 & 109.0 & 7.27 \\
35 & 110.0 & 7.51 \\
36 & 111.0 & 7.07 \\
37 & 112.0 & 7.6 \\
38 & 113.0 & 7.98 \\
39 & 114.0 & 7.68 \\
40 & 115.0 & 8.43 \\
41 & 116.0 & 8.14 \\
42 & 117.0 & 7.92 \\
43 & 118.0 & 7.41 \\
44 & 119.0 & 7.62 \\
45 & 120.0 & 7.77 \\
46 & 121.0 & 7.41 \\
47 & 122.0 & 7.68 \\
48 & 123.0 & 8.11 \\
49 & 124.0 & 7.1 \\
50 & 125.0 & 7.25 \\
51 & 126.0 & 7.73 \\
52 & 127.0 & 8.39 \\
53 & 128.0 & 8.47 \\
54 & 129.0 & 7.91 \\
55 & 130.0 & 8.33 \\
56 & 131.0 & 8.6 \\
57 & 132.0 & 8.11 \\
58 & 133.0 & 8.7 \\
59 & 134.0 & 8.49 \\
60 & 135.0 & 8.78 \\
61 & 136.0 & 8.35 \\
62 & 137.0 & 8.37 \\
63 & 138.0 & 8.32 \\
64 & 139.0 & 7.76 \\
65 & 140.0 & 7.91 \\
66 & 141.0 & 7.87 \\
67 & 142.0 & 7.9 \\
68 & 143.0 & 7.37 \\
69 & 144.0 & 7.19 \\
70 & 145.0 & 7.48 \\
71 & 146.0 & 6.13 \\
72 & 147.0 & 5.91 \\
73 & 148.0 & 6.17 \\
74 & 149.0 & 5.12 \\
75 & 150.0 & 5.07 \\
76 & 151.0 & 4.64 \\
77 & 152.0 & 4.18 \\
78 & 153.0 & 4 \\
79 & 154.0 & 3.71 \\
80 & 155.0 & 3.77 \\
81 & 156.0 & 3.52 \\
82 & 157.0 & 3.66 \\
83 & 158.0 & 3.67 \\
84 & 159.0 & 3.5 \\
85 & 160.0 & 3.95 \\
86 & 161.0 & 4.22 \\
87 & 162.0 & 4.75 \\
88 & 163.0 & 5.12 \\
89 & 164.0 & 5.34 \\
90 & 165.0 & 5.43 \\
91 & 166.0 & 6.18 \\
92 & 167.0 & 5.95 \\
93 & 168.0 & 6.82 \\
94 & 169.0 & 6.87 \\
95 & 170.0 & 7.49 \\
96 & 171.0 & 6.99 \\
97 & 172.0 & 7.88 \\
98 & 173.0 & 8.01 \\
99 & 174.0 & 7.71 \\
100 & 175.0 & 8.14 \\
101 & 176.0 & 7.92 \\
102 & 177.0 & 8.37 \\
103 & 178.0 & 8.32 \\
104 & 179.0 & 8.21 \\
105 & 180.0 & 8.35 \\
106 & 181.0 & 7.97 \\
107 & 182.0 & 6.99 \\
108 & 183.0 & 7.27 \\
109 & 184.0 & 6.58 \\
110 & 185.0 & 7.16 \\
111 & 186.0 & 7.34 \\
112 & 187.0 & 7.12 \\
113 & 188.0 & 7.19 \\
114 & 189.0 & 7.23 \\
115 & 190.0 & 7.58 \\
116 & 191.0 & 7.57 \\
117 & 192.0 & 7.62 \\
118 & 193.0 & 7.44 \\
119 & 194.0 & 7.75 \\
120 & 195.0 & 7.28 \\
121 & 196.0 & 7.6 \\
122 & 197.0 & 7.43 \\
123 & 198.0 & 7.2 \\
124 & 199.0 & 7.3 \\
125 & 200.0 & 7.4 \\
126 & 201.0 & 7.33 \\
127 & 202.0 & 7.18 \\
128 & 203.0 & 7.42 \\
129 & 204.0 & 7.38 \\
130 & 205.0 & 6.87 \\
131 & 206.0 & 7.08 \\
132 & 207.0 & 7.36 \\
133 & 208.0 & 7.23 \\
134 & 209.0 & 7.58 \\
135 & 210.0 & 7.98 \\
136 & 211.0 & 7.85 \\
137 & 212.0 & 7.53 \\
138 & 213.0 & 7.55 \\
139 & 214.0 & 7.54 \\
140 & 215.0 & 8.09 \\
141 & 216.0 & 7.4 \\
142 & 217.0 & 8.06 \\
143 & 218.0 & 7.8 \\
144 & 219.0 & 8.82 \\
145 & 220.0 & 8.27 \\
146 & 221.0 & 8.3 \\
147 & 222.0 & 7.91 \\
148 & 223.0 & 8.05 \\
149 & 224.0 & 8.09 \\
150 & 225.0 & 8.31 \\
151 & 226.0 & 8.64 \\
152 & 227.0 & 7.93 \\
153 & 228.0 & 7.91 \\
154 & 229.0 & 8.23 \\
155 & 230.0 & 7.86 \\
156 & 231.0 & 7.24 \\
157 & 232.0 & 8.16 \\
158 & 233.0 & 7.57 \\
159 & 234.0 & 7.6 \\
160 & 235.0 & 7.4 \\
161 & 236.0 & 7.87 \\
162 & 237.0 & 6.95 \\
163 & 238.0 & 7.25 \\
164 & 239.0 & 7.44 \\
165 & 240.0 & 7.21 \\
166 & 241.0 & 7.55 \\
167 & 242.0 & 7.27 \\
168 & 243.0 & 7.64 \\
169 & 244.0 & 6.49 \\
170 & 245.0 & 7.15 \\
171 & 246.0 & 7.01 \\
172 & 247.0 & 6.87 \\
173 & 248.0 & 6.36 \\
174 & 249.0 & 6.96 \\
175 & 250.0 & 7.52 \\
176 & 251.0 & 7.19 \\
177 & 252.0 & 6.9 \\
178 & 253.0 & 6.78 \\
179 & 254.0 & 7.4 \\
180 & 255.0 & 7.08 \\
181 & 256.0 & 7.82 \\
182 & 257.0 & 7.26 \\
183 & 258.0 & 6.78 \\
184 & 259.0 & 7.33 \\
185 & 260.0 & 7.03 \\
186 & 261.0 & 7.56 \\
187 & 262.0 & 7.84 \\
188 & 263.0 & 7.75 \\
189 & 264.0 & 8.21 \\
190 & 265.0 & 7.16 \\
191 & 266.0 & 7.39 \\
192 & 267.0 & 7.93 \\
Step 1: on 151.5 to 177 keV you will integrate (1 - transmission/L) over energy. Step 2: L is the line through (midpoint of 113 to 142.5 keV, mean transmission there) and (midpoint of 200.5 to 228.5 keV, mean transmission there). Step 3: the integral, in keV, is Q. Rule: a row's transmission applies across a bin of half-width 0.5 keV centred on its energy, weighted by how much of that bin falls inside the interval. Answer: 7.4 keV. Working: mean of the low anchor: 8.02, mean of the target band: 5.61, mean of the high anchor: 7.77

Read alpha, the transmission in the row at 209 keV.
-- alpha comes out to 7.58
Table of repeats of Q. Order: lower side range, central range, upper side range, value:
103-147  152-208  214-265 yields 7.5 keV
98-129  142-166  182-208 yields 7.7 keV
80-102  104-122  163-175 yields -1.9 keV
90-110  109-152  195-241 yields -0.9 keV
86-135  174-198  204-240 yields 0.3 keV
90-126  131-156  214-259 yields 2.6 keV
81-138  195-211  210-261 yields 0.3 keV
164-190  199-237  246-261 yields -2.8 keV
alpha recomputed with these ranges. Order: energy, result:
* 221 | 8.3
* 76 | 6.53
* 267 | 7.93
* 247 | 6.87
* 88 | 6.99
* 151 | 4.64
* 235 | 7.4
